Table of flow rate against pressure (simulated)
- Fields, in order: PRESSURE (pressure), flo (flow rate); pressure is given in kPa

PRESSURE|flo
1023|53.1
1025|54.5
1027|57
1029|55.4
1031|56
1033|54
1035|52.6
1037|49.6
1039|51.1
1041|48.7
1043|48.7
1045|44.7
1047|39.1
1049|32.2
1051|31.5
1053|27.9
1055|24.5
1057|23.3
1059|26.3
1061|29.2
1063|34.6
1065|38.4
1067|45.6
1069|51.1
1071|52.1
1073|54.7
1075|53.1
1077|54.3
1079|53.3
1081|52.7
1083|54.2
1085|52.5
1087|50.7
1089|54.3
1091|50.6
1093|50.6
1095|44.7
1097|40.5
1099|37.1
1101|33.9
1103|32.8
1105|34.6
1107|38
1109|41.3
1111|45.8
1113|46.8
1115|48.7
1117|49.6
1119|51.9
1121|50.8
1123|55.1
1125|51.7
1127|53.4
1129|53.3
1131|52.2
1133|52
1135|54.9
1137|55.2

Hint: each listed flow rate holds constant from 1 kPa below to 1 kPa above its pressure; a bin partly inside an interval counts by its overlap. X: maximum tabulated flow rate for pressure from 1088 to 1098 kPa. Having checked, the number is 54.3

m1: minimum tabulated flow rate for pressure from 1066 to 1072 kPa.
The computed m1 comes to 45.6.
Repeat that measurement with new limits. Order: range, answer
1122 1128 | 51.7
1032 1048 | 39.1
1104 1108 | 34.6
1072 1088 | 50.7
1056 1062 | 23.3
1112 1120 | 46.8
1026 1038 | 49.6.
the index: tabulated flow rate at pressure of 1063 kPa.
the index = 34.6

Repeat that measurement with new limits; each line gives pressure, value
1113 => 46.8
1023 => 53.1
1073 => 54.7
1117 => 49.6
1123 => 55.1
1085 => 52.5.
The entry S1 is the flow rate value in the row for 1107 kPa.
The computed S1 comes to 38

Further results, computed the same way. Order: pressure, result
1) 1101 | 33.9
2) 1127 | 53.4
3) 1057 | 23.3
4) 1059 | 26.3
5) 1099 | 37.1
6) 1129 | 53.3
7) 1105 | 34.6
